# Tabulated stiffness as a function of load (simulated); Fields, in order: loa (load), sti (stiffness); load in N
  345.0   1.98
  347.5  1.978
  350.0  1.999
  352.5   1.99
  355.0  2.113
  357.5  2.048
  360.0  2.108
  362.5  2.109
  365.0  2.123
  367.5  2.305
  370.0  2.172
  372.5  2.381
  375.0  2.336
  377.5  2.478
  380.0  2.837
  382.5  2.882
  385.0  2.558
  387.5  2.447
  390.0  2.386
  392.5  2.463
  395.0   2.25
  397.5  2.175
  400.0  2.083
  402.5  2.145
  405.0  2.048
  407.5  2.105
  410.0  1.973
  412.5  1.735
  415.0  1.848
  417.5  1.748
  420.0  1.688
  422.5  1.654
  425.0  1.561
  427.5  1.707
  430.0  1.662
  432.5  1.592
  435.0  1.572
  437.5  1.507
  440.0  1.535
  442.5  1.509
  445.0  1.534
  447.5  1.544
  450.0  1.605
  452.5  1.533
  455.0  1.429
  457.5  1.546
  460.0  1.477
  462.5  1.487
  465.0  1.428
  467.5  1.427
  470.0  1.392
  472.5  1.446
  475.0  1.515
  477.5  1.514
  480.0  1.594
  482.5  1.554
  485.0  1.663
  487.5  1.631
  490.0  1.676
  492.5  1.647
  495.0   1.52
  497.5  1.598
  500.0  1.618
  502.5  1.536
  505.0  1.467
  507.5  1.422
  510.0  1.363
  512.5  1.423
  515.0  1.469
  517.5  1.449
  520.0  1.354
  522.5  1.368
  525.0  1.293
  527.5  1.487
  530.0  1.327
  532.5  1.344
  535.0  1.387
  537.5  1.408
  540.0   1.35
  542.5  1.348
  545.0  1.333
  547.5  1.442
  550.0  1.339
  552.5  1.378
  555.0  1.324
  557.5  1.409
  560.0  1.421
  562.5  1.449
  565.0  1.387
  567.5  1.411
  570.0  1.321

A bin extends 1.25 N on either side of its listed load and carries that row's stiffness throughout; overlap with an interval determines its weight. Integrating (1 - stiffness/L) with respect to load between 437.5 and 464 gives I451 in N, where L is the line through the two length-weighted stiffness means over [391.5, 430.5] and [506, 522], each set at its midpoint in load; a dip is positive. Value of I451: 3.2 N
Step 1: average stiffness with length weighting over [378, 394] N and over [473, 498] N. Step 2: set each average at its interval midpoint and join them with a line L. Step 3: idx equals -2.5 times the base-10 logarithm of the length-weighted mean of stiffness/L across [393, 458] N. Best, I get 0.25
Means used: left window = 2.58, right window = 1.59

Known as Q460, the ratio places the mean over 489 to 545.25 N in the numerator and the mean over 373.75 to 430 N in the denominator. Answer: 0.68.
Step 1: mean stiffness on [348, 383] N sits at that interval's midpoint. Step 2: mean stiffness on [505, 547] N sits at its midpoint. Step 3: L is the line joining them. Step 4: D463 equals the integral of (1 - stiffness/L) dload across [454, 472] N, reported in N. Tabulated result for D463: 2.85 N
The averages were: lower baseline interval 2.26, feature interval 1.46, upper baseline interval 1.39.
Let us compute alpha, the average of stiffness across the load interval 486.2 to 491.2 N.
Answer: 1.65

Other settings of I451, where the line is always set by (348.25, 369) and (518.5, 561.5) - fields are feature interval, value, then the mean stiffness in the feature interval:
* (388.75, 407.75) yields -2.7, 2.21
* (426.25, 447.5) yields 2.5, 1.58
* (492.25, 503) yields -0.3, 1.58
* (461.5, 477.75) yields 2.0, 1.45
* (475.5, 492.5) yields -0.1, 1.6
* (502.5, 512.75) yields 0.5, 1.43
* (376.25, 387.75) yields -3.8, 2.66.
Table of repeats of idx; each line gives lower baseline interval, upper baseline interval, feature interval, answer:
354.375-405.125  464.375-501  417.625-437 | 0.197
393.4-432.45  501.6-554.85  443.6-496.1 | 0.074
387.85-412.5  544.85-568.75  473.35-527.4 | 0.112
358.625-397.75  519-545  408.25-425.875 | 0.206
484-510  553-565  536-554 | 0.050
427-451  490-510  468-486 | 0.023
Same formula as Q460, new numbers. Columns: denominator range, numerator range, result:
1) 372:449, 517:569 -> 0.69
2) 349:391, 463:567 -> 0.63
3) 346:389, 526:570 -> 0.61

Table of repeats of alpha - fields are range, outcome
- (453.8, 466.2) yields 1.47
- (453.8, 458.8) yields 1.49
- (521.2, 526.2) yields 1.33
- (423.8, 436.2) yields 1.62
